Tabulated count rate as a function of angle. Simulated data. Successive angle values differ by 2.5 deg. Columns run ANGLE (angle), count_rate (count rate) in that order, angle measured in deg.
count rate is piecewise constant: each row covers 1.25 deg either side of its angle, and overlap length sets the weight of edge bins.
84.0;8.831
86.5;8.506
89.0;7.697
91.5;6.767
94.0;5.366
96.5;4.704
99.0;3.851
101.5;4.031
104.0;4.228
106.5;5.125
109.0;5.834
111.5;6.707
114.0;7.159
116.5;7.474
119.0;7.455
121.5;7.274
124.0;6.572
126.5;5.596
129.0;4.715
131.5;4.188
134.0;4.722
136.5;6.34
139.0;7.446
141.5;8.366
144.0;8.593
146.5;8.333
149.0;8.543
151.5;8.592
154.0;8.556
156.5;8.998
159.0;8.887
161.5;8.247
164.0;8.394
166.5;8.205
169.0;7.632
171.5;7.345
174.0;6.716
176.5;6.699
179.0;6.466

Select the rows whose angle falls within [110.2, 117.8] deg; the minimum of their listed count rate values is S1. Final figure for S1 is 6.707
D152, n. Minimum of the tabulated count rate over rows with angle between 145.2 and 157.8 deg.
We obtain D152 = 8.333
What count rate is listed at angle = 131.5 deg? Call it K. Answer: 4.188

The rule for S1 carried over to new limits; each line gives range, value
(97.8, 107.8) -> 3.851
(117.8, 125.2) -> 6.572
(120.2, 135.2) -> 4.188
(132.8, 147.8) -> 4.722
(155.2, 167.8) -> 8.205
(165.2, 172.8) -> 7.345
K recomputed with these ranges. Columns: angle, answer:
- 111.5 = 6.707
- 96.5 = 4.704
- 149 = 8.543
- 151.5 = 8.592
